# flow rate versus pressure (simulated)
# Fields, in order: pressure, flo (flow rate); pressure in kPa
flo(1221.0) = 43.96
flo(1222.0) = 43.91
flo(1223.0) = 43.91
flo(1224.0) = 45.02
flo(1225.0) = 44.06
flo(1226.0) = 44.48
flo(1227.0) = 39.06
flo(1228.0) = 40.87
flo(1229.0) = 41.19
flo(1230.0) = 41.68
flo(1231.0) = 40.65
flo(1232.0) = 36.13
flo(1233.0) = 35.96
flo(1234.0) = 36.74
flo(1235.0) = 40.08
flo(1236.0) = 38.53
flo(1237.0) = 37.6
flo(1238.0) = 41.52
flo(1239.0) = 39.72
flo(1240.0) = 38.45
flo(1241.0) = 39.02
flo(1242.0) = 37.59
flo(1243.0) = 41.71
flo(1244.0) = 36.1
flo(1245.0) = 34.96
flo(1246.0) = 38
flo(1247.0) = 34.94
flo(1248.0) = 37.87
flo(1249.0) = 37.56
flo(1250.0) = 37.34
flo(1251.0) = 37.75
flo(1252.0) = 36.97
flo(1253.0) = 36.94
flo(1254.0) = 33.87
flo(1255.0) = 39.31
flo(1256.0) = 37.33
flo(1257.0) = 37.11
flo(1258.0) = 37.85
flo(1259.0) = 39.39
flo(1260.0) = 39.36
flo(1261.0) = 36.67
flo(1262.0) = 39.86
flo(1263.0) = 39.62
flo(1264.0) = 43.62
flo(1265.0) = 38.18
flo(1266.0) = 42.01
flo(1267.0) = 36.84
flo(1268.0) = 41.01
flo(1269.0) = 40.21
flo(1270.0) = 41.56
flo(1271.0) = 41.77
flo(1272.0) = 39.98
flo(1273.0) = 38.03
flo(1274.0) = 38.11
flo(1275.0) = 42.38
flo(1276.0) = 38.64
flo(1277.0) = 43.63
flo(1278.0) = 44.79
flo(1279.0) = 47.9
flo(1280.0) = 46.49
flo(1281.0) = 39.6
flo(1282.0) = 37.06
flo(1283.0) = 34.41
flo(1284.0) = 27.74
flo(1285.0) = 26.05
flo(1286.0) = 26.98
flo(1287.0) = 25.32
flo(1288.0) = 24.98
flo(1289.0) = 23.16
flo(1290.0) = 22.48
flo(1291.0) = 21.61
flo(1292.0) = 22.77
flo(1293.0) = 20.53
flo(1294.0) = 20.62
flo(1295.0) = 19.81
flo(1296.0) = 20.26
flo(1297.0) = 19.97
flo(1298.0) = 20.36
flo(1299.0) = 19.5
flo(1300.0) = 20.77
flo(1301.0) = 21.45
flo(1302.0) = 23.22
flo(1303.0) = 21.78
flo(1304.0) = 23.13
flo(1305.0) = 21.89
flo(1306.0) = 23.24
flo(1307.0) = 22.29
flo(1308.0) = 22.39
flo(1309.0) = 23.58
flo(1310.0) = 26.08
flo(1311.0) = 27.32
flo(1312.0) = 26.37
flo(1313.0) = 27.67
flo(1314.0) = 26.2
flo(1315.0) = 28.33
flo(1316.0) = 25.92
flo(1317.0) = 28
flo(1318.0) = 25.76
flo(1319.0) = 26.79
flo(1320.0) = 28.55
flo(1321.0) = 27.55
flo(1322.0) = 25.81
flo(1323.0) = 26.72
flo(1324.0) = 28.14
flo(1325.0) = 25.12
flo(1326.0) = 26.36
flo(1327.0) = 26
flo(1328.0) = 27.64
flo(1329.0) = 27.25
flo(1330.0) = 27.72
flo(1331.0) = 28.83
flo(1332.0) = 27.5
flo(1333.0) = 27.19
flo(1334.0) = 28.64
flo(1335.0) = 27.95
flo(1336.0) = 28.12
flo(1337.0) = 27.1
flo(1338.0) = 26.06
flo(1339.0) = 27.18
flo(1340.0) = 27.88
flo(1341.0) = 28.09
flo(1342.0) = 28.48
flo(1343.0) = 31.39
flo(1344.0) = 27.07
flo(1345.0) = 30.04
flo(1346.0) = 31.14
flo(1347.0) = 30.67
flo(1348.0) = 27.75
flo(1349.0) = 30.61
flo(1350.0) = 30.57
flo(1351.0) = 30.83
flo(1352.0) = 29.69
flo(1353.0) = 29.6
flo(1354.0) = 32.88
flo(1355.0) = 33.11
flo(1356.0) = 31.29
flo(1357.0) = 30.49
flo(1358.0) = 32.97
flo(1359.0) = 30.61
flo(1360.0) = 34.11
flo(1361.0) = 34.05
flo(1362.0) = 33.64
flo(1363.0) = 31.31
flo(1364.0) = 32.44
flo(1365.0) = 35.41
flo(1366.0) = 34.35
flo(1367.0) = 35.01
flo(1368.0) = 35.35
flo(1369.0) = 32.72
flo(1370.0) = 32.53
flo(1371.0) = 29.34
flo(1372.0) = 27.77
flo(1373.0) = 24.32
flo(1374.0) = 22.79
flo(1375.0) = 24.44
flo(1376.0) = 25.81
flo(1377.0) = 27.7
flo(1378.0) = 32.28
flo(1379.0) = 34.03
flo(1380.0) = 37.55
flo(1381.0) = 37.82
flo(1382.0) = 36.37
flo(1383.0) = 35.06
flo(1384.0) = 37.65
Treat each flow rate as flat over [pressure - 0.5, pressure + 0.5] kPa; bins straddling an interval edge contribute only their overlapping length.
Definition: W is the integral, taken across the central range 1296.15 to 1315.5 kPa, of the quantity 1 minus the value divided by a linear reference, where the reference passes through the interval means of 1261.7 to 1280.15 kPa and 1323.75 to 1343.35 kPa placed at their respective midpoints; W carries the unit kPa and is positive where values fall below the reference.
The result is 5.8 kPa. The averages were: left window 41.2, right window 27.6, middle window 23.4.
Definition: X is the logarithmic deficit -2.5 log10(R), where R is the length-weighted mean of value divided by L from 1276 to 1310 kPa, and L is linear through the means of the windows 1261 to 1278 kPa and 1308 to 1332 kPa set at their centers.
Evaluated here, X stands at 0.27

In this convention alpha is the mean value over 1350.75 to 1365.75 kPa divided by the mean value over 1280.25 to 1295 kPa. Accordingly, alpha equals 1.2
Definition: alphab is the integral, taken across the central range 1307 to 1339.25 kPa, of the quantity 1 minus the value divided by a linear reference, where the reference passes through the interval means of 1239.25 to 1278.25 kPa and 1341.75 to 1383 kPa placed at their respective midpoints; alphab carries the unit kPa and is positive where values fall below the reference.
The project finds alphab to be 6.9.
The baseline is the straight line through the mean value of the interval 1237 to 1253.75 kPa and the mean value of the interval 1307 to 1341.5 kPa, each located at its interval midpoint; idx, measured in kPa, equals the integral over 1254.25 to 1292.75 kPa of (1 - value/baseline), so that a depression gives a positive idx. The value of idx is -2.5 kPa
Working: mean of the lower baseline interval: 37.8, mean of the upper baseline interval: 26.9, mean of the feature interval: 36.3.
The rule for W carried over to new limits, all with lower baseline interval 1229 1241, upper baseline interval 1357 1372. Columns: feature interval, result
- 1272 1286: -0.6 kPa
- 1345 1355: 0.9 kPa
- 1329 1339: 1.9 kPa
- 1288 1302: 5.8 kPa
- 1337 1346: 1.5 kPa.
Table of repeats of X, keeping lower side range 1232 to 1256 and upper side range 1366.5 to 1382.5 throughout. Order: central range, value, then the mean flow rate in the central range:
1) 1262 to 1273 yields -0.11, 40.3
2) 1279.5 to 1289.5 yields 0.15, 31.2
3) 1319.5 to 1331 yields 0.23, 27.1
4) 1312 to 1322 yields 0.25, 27.1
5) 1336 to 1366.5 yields 0.05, 30.7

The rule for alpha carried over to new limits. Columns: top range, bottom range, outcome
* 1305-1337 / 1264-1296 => 0.78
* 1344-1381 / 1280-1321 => 1.24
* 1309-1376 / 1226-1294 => 0.79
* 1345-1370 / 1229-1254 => 0.84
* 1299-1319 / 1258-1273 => 0.61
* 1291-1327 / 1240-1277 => 0.62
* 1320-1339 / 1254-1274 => 0.69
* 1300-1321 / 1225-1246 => 0.64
